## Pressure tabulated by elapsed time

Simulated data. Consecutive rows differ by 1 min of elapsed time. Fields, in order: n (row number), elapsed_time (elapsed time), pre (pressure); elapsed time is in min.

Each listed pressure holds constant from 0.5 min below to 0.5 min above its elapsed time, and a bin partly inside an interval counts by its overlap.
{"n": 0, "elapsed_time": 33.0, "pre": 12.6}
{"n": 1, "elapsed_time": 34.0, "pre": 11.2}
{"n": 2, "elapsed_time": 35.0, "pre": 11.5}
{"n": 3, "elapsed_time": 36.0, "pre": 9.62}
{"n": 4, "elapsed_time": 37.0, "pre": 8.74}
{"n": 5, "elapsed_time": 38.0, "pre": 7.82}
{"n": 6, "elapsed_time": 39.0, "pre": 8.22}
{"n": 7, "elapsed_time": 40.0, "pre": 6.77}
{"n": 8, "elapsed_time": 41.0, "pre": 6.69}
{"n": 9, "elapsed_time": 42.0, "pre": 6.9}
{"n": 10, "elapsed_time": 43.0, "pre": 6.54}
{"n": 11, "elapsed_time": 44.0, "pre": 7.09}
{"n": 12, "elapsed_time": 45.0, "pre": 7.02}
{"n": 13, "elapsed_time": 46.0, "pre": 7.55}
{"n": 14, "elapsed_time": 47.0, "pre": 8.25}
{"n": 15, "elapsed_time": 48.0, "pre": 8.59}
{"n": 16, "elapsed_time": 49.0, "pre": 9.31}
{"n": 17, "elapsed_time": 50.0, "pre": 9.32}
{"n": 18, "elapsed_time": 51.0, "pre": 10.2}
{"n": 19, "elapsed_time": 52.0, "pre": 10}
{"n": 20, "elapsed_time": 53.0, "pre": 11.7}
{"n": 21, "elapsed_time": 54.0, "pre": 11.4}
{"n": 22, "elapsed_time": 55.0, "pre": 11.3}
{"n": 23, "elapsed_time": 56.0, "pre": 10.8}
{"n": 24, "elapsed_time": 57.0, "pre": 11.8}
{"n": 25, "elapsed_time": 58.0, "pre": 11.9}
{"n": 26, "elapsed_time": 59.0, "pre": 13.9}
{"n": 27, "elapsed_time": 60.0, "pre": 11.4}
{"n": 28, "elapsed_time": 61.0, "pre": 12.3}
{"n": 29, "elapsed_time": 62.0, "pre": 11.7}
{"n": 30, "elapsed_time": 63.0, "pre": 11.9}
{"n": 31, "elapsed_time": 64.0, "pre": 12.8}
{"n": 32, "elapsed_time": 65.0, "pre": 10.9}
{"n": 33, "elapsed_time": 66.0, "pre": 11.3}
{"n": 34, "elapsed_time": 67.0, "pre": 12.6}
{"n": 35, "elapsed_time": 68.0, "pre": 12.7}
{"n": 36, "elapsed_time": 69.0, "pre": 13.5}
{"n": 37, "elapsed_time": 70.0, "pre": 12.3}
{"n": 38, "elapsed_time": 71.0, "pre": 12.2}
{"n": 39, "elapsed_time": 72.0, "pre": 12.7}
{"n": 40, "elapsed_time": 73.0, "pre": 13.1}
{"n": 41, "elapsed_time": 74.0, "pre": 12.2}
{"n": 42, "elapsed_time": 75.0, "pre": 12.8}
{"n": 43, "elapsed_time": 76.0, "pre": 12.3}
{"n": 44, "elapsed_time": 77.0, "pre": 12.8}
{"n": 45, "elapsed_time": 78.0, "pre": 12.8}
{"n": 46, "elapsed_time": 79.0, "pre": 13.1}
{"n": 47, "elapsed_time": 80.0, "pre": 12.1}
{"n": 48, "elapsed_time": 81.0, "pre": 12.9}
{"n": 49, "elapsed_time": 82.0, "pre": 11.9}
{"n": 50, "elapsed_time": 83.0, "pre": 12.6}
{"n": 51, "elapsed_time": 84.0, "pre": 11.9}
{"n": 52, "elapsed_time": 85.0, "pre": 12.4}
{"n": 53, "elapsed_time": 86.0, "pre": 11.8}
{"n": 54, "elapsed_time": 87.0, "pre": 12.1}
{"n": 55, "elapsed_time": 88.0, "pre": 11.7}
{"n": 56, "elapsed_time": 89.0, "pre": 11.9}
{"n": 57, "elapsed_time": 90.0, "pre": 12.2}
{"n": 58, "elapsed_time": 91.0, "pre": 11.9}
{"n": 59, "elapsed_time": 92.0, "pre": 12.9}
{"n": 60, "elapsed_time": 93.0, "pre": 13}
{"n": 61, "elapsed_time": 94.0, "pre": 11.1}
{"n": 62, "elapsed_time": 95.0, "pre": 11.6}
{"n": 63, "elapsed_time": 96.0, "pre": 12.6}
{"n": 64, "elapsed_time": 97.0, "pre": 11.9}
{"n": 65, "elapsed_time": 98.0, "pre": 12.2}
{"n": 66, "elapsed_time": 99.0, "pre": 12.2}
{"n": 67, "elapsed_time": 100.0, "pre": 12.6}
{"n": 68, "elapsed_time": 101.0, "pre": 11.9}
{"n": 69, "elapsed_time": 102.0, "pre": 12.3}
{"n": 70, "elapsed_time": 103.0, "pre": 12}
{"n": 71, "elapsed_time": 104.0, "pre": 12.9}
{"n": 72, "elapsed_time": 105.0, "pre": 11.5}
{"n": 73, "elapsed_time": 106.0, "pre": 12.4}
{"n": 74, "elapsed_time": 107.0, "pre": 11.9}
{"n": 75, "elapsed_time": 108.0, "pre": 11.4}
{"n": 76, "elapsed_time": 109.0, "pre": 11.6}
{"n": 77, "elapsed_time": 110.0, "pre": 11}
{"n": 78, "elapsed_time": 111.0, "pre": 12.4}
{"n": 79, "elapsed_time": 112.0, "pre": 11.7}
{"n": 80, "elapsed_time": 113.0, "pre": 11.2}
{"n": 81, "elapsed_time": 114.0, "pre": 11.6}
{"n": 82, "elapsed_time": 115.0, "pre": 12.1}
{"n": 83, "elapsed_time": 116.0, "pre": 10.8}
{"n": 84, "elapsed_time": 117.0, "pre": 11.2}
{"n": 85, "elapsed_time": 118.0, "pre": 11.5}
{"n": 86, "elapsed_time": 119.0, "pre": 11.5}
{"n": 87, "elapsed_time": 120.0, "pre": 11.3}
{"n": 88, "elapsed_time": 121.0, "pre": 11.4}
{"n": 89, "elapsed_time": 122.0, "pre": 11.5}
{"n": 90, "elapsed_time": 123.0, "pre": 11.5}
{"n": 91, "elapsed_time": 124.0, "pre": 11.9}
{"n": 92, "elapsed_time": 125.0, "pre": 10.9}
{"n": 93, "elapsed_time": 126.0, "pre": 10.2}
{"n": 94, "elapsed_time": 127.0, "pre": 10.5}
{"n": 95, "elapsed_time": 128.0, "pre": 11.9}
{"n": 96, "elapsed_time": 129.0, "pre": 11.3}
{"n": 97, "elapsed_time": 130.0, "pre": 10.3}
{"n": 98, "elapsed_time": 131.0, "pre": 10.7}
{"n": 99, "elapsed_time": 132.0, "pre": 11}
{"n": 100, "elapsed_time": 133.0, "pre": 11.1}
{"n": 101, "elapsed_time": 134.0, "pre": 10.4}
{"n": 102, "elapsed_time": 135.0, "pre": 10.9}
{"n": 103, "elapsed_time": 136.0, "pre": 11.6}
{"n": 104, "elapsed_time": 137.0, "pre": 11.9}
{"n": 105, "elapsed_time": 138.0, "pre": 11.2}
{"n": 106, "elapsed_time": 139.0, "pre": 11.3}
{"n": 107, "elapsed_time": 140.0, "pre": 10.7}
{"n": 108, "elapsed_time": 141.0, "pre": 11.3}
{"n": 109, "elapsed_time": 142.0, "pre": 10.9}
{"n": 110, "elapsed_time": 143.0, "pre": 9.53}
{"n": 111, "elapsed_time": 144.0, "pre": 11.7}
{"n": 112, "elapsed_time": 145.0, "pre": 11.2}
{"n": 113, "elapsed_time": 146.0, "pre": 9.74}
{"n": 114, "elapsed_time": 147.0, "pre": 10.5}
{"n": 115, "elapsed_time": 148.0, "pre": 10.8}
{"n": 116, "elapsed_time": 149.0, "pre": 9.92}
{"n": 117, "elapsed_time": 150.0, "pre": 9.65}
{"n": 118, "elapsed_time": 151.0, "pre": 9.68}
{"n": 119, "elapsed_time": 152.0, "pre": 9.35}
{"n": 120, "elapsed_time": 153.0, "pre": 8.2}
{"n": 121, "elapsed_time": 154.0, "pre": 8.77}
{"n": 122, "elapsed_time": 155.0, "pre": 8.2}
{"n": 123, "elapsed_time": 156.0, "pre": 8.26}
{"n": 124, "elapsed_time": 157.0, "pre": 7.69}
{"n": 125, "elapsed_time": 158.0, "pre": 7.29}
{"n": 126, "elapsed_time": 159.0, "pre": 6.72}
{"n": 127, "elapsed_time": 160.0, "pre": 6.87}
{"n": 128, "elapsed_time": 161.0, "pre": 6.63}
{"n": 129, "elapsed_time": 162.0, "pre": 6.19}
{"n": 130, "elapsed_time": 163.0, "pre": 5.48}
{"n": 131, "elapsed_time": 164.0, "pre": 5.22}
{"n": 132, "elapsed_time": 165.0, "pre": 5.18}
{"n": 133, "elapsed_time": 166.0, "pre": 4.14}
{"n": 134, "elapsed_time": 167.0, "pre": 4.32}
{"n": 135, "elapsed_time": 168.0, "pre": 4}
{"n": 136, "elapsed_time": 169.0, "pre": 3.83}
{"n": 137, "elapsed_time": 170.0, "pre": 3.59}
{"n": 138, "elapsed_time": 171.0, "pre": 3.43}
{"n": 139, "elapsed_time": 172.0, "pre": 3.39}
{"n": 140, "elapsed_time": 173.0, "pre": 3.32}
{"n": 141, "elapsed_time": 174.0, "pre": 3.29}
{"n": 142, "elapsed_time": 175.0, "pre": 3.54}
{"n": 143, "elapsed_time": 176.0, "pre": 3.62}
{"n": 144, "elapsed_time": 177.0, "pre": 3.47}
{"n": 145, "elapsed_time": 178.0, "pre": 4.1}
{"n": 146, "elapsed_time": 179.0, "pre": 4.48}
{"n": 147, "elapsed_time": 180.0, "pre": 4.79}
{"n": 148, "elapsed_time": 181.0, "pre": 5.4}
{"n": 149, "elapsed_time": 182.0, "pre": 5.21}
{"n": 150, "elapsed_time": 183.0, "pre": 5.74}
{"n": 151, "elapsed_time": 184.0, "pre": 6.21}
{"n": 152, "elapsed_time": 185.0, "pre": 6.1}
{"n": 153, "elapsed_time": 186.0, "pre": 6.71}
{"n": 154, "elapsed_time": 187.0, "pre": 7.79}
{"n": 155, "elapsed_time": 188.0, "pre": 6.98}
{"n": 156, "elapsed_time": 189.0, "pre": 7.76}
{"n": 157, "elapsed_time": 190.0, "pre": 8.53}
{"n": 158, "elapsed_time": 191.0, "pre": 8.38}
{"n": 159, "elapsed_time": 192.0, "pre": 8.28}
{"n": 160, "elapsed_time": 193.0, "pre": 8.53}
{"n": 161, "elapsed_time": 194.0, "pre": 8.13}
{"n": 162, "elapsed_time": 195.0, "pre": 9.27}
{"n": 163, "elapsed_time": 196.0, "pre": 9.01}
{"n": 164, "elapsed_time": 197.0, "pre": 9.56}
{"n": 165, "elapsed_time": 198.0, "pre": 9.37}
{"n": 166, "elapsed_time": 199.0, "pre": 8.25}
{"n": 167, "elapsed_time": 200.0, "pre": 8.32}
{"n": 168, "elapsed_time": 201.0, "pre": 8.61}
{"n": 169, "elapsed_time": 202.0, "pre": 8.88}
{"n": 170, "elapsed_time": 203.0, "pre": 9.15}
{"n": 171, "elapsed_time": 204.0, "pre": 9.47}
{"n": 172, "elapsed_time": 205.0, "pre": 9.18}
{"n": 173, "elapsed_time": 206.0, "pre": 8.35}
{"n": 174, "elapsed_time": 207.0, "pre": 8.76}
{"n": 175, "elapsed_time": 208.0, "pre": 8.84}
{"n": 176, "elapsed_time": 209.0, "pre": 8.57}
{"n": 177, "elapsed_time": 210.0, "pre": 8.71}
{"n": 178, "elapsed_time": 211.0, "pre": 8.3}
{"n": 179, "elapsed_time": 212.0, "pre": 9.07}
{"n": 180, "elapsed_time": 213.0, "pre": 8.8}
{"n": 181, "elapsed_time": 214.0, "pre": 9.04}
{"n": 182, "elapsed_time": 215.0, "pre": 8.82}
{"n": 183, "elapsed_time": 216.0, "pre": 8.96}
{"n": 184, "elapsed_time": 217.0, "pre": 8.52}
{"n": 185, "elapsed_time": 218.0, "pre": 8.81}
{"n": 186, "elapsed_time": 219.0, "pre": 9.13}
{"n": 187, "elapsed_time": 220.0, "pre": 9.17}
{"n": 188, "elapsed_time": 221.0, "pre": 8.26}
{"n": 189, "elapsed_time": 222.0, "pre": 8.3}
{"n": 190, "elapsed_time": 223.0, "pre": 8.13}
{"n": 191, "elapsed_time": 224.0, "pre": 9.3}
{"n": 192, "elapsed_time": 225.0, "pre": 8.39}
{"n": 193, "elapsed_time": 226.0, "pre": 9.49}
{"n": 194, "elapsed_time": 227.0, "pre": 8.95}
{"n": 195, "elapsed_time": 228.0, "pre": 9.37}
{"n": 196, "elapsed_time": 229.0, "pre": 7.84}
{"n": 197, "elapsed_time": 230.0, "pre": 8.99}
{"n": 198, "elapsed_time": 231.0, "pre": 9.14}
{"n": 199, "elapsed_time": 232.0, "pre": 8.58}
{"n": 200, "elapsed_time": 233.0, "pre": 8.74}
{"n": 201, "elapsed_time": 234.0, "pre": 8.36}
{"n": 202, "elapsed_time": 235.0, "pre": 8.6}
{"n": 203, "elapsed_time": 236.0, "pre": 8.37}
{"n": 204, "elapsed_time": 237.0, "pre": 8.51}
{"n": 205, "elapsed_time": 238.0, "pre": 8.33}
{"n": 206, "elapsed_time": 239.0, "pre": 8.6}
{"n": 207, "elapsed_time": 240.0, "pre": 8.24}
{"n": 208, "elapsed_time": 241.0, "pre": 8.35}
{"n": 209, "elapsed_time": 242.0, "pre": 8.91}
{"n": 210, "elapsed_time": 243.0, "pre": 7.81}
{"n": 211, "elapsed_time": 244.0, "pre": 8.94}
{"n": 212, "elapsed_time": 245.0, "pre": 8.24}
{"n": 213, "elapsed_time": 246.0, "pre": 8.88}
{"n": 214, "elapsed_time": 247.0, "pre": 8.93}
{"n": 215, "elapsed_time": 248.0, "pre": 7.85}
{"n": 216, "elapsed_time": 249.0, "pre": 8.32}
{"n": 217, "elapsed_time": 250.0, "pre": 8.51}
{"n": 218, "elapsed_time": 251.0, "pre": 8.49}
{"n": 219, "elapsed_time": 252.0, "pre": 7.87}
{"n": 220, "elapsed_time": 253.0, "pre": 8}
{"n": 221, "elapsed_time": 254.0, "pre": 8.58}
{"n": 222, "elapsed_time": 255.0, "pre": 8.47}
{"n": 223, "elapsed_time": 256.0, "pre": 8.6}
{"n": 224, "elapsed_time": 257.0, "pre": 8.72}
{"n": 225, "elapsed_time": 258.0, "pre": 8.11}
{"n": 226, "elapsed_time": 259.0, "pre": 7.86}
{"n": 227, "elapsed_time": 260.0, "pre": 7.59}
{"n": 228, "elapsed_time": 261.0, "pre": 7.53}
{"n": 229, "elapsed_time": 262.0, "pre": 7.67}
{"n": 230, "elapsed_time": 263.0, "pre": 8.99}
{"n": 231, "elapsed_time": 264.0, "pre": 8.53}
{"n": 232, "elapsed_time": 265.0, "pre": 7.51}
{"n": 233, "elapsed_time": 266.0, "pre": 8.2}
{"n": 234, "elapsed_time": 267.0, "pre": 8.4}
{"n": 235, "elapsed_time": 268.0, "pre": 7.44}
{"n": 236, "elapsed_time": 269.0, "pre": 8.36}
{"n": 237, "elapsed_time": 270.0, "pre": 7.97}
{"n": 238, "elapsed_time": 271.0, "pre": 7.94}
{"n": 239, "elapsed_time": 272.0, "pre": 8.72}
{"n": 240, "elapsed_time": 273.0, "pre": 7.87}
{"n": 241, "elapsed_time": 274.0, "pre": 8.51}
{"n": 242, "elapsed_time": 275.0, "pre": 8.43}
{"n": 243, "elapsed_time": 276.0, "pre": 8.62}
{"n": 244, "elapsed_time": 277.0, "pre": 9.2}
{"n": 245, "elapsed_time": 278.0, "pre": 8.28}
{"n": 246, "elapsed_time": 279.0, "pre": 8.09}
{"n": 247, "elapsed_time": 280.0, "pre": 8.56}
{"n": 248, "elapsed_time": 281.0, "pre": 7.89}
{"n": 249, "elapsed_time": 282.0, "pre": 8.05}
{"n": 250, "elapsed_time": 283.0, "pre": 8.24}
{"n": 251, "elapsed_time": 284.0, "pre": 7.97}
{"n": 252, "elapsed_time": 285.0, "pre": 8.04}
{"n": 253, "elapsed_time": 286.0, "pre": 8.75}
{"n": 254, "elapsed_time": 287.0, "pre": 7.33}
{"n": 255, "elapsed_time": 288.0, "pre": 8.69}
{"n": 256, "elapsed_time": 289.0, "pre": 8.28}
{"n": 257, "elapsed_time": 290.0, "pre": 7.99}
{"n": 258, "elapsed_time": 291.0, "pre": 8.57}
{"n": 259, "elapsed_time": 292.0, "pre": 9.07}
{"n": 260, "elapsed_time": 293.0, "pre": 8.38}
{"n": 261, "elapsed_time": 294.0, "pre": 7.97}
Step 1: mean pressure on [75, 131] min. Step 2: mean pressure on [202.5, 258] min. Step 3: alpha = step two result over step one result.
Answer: 0.73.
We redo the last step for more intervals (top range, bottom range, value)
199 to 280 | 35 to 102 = 0.76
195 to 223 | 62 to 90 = 0.72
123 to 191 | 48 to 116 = 0.66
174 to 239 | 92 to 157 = 0.72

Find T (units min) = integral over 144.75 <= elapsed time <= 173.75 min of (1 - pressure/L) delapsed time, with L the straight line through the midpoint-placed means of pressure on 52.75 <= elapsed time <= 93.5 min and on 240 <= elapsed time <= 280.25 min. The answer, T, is 9.96 min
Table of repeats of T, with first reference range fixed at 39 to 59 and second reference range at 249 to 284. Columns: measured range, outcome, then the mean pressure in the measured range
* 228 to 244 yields -0.32 min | 8.53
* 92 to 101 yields -3.18 min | 12.2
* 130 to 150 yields -4.59 min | 10.8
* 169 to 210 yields 8.21 min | 6.84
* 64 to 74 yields -3.58 min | 12.4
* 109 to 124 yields -4.37 min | 11.5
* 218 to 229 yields -0.50 min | 8.8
